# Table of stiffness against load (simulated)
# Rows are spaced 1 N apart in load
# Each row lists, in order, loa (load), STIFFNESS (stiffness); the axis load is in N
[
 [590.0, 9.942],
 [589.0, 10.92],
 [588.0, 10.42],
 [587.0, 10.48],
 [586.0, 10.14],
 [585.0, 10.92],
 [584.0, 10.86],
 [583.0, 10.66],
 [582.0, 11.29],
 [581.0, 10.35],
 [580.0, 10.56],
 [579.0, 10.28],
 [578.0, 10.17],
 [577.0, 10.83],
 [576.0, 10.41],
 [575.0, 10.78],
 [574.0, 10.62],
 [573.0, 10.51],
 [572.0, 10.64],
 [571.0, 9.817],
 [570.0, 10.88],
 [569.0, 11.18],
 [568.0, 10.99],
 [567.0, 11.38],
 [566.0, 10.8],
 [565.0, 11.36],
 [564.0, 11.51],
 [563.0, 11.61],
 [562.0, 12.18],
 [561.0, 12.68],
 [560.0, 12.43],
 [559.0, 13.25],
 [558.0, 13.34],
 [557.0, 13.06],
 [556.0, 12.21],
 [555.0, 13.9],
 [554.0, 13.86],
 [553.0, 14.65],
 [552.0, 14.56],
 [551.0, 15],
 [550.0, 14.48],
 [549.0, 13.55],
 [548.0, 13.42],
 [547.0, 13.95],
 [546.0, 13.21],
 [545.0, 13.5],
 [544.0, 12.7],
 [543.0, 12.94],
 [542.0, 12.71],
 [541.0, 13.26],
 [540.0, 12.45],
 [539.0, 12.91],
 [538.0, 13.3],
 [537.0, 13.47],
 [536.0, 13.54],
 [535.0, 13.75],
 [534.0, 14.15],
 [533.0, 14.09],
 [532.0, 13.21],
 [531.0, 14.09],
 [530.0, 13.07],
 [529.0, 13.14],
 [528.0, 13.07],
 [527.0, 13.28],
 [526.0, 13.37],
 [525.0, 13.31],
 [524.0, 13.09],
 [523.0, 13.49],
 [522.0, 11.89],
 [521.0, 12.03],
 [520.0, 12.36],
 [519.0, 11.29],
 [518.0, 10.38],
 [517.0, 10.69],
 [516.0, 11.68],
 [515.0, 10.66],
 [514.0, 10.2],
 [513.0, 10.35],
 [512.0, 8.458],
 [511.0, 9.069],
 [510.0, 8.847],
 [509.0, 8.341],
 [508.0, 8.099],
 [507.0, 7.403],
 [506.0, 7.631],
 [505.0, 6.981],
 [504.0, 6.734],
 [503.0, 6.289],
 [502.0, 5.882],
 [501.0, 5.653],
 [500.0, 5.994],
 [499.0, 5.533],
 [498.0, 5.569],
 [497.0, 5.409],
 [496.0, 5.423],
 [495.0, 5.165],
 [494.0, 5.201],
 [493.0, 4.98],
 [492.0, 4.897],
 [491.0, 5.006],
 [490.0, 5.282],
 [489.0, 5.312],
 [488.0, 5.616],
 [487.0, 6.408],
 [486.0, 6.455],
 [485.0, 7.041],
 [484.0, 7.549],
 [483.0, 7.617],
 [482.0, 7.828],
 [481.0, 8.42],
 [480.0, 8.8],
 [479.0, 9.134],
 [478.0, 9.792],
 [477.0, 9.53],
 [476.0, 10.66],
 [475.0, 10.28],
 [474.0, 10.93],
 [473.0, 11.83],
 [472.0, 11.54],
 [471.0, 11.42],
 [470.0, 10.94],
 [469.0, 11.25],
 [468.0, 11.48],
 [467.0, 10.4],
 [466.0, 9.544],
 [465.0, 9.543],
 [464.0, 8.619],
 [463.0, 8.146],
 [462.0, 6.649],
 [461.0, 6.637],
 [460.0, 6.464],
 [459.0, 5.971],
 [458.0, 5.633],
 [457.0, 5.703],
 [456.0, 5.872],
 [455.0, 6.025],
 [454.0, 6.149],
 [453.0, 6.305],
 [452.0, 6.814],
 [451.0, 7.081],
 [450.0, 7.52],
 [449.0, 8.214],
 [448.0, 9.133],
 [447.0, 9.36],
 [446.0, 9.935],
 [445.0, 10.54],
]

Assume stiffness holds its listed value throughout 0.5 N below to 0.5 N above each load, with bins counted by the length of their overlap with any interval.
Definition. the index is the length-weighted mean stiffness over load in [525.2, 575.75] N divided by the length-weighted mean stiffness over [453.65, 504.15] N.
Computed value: 1.7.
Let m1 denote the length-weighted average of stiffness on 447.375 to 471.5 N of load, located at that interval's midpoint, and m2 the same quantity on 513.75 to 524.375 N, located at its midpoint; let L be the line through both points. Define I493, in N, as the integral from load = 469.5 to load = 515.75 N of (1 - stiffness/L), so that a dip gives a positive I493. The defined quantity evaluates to 9.9 N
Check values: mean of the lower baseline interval 7.99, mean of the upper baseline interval 11.6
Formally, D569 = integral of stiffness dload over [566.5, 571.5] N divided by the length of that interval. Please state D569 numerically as 10.8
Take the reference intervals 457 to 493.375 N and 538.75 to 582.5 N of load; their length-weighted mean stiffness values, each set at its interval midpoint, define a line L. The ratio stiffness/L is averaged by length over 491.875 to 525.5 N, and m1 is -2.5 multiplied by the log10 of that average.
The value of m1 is 0.162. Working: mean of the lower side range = 8.24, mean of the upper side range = 12.2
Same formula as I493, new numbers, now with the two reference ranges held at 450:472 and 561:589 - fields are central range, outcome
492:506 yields 5.0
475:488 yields 0.4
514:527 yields -3.4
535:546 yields -3.5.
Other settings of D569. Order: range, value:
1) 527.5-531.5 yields 13.3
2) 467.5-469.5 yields 11.4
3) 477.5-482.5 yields 8.79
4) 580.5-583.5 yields 10.8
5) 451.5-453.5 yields 6.56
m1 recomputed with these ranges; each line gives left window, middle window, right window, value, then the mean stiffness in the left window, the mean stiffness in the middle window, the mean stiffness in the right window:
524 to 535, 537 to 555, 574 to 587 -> -0.086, 13.5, 13.6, 10.6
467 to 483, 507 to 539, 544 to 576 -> -0.038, 10.2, 11.9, 12.4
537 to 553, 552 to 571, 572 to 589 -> -0.010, 13.5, 12.3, 10.6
